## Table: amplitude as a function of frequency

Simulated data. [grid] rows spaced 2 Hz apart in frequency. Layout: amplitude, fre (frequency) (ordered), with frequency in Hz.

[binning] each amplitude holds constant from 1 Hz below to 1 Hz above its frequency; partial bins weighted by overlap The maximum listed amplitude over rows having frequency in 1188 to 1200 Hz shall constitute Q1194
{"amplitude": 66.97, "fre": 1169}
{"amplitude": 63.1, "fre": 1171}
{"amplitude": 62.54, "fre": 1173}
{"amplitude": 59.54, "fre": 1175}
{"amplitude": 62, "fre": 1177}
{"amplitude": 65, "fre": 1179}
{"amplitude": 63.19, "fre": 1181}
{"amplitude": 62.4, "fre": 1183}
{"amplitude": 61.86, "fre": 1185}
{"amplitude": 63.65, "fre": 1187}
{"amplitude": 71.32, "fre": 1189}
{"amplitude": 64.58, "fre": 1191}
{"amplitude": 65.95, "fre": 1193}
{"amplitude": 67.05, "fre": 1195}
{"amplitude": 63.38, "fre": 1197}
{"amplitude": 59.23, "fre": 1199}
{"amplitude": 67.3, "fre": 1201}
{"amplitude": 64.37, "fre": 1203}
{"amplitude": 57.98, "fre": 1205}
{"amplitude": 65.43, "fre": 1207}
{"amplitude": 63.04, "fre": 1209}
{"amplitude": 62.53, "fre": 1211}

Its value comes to 71.32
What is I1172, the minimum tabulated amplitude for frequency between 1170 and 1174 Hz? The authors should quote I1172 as 62.54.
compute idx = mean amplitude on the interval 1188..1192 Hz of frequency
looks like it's 67.9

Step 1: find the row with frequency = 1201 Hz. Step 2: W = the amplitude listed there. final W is 67.3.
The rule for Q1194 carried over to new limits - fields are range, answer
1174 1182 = 65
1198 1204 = 67.3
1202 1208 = 65.43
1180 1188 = 63.65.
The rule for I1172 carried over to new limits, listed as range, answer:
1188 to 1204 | 59.23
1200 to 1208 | 57.98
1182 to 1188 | 61.86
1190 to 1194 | 64.58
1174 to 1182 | 59.54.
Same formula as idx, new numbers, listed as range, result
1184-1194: 65.5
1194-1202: 64.2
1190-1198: 65.2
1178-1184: 63.5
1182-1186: 62.1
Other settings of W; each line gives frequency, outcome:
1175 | 59.54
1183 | 62.4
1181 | 63.19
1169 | 66.97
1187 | 63.65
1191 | 64.58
